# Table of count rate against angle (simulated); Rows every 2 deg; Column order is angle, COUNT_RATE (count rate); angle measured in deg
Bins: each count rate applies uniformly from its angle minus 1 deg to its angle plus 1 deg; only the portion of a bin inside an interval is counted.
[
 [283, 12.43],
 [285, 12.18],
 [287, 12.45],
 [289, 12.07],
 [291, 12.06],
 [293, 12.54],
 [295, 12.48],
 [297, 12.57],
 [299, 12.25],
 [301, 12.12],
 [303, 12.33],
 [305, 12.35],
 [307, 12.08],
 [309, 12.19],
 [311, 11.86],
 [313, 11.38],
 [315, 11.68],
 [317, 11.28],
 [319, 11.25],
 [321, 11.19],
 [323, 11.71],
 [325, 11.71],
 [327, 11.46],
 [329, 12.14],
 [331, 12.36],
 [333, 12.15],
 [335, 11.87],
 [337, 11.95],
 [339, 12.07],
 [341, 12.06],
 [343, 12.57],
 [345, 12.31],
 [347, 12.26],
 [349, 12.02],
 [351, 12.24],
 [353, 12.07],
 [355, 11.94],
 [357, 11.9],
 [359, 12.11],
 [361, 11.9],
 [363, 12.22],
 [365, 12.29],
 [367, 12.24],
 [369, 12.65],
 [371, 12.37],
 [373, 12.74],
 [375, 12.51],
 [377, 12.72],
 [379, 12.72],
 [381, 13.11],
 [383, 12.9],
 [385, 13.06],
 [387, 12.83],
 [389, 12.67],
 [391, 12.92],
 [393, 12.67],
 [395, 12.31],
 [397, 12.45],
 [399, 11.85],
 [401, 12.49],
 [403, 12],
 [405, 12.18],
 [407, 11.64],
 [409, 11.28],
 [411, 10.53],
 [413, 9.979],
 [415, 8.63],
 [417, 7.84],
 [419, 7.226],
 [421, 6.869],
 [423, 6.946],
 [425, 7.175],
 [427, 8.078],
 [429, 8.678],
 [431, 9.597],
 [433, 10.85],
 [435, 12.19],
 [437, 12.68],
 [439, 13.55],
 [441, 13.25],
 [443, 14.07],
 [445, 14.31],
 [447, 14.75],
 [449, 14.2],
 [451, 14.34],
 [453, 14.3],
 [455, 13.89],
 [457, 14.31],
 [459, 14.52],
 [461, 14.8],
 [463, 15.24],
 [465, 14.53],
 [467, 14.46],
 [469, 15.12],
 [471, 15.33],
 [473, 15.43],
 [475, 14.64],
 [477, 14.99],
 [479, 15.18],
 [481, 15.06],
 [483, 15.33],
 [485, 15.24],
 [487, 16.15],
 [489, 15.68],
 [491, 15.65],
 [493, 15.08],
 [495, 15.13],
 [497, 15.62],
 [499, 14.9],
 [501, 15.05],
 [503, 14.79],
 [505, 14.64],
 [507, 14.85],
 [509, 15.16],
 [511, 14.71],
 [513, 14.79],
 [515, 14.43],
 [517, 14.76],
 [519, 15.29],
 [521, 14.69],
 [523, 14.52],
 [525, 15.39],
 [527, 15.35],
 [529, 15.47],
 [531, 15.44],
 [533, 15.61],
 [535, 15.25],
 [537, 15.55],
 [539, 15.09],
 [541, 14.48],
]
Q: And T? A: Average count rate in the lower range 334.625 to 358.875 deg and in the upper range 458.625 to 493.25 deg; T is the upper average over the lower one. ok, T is 1.25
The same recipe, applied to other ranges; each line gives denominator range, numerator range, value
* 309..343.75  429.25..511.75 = 1.22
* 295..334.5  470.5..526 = 1.27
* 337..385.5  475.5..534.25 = 1.22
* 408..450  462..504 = 1.43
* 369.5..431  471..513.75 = 1.37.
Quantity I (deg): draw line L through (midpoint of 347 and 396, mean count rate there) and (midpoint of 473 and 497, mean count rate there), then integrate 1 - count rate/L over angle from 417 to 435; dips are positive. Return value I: 7.1 deg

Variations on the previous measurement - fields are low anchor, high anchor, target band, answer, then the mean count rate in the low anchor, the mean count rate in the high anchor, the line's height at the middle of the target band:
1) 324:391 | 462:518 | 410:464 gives 9.4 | 12.3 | 15.1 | 14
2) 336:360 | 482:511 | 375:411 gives 1.8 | 12.1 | 15.2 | 13.1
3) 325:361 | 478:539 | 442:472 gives -0.7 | 12.1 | 15.2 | 14.2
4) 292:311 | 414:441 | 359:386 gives -4.8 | 12.3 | 9.4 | 10.7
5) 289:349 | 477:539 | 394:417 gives 3.8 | 12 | 15.2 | 13.4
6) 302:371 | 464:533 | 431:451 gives 1.2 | 12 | 15.1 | 14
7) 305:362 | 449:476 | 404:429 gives 8.5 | 11.9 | 14.7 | 13.7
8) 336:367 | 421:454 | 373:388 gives -1.1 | 12.1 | 11.7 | 12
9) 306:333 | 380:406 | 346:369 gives 0.1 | 11.7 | 12.6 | 12.2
